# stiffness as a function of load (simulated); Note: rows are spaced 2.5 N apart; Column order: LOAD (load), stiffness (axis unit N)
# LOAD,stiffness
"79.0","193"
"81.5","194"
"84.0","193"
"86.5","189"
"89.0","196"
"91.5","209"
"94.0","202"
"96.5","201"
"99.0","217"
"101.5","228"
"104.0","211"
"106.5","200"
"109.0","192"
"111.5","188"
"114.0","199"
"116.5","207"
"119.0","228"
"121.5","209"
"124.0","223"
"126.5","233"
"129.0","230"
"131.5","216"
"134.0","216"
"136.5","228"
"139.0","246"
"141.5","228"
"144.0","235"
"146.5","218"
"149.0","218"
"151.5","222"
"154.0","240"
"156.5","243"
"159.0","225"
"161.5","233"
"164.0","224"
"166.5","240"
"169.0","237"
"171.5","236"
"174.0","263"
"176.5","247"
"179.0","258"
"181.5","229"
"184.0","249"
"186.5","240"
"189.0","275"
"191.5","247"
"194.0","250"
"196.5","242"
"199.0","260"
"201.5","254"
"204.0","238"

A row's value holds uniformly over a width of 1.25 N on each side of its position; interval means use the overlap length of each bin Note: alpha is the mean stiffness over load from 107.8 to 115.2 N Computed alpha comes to 193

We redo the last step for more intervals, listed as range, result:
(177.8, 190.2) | 250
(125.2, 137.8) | 225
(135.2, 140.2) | 237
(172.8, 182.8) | 249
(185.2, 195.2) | 253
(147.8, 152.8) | 220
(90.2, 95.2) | 205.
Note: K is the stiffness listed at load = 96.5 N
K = 201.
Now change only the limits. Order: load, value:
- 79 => 193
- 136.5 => 228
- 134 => 216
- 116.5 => 207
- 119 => 228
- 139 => 246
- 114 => 199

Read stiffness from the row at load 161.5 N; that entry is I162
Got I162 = 233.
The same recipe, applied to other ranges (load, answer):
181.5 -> 229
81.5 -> 194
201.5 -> 254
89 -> 196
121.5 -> 209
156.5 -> 243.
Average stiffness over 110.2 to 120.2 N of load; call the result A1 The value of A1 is 205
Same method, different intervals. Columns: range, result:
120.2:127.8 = 222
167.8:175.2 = 245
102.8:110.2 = 201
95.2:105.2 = 214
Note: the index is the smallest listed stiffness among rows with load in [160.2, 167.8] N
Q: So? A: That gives 224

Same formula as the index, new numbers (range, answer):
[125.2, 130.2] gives 230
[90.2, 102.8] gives 201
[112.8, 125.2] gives 199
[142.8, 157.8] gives 218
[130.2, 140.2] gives 216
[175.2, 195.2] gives 229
